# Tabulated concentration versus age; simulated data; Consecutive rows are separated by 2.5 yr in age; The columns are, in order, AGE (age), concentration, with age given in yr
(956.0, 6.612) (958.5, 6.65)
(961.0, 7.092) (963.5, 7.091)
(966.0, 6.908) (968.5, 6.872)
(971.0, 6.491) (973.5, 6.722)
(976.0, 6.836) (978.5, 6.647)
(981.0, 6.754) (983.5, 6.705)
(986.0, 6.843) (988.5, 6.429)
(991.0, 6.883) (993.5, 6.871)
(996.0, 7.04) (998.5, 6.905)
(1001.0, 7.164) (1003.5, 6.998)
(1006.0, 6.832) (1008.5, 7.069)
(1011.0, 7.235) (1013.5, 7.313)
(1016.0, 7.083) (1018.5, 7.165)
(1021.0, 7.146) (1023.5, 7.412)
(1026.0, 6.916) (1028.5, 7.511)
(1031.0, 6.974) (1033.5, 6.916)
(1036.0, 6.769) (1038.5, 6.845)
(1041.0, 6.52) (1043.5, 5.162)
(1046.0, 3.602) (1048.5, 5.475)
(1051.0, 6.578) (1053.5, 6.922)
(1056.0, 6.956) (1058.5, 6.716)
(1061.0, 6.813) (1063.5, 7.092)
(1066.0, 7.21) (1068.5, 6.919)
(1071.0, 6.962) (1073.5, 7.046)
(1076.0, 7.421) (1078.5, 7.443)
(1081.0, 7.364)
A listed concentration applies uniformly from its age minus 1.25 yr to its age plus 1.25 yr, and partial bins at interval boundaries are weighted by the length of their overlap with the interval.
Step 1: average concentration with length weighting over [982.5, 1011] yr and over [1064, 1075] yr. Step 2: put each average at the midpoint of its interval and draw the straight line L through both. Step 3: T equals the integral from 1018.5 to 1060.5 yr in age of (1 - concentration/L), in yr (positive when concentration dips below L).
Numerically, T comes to 2.6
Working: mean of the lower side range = 6.9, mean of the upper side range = 7.05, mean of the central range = 6.55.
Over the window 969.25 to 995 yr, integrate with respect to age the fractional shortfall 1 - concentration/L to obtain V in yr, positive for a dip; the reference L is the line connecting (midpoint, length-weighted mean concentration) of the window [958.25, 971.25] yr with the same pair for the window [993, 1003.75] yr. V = 0.8 yr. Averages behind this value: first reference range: 6.89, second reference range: 7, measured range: 6.72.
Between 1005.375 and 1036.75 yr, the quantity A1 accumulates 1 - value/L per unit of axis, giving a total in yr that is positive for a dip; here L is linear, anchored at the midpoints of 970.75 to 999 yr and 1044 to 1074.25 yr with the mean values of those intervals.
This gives -2.3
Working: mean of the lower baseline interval 6.77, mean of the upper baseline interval 6.48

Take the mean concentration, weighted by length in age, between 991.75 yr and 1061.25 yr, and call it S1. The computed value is 6.75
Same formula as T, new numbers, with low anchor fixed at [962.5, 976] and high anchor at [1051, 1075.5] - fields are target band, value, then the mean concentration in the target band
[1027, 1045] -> 0.73 yr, 6.63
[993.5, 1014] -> -0.55 yr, 7.05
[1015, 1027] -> -0.45 yr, 7.15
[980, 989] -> 0.18 yr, 6.7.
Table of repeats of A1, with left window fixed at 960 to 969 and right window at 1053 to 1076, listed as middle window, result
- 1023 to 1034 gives -0.2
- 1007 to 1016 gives -0.2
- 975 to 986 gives 0.4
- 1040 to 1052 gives 2.7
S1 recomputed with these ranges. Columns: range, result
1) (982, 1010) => 6.89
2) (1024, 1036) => 7.07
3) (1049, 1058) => 6.7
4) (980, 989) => 6.7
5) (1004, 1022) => 7.11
